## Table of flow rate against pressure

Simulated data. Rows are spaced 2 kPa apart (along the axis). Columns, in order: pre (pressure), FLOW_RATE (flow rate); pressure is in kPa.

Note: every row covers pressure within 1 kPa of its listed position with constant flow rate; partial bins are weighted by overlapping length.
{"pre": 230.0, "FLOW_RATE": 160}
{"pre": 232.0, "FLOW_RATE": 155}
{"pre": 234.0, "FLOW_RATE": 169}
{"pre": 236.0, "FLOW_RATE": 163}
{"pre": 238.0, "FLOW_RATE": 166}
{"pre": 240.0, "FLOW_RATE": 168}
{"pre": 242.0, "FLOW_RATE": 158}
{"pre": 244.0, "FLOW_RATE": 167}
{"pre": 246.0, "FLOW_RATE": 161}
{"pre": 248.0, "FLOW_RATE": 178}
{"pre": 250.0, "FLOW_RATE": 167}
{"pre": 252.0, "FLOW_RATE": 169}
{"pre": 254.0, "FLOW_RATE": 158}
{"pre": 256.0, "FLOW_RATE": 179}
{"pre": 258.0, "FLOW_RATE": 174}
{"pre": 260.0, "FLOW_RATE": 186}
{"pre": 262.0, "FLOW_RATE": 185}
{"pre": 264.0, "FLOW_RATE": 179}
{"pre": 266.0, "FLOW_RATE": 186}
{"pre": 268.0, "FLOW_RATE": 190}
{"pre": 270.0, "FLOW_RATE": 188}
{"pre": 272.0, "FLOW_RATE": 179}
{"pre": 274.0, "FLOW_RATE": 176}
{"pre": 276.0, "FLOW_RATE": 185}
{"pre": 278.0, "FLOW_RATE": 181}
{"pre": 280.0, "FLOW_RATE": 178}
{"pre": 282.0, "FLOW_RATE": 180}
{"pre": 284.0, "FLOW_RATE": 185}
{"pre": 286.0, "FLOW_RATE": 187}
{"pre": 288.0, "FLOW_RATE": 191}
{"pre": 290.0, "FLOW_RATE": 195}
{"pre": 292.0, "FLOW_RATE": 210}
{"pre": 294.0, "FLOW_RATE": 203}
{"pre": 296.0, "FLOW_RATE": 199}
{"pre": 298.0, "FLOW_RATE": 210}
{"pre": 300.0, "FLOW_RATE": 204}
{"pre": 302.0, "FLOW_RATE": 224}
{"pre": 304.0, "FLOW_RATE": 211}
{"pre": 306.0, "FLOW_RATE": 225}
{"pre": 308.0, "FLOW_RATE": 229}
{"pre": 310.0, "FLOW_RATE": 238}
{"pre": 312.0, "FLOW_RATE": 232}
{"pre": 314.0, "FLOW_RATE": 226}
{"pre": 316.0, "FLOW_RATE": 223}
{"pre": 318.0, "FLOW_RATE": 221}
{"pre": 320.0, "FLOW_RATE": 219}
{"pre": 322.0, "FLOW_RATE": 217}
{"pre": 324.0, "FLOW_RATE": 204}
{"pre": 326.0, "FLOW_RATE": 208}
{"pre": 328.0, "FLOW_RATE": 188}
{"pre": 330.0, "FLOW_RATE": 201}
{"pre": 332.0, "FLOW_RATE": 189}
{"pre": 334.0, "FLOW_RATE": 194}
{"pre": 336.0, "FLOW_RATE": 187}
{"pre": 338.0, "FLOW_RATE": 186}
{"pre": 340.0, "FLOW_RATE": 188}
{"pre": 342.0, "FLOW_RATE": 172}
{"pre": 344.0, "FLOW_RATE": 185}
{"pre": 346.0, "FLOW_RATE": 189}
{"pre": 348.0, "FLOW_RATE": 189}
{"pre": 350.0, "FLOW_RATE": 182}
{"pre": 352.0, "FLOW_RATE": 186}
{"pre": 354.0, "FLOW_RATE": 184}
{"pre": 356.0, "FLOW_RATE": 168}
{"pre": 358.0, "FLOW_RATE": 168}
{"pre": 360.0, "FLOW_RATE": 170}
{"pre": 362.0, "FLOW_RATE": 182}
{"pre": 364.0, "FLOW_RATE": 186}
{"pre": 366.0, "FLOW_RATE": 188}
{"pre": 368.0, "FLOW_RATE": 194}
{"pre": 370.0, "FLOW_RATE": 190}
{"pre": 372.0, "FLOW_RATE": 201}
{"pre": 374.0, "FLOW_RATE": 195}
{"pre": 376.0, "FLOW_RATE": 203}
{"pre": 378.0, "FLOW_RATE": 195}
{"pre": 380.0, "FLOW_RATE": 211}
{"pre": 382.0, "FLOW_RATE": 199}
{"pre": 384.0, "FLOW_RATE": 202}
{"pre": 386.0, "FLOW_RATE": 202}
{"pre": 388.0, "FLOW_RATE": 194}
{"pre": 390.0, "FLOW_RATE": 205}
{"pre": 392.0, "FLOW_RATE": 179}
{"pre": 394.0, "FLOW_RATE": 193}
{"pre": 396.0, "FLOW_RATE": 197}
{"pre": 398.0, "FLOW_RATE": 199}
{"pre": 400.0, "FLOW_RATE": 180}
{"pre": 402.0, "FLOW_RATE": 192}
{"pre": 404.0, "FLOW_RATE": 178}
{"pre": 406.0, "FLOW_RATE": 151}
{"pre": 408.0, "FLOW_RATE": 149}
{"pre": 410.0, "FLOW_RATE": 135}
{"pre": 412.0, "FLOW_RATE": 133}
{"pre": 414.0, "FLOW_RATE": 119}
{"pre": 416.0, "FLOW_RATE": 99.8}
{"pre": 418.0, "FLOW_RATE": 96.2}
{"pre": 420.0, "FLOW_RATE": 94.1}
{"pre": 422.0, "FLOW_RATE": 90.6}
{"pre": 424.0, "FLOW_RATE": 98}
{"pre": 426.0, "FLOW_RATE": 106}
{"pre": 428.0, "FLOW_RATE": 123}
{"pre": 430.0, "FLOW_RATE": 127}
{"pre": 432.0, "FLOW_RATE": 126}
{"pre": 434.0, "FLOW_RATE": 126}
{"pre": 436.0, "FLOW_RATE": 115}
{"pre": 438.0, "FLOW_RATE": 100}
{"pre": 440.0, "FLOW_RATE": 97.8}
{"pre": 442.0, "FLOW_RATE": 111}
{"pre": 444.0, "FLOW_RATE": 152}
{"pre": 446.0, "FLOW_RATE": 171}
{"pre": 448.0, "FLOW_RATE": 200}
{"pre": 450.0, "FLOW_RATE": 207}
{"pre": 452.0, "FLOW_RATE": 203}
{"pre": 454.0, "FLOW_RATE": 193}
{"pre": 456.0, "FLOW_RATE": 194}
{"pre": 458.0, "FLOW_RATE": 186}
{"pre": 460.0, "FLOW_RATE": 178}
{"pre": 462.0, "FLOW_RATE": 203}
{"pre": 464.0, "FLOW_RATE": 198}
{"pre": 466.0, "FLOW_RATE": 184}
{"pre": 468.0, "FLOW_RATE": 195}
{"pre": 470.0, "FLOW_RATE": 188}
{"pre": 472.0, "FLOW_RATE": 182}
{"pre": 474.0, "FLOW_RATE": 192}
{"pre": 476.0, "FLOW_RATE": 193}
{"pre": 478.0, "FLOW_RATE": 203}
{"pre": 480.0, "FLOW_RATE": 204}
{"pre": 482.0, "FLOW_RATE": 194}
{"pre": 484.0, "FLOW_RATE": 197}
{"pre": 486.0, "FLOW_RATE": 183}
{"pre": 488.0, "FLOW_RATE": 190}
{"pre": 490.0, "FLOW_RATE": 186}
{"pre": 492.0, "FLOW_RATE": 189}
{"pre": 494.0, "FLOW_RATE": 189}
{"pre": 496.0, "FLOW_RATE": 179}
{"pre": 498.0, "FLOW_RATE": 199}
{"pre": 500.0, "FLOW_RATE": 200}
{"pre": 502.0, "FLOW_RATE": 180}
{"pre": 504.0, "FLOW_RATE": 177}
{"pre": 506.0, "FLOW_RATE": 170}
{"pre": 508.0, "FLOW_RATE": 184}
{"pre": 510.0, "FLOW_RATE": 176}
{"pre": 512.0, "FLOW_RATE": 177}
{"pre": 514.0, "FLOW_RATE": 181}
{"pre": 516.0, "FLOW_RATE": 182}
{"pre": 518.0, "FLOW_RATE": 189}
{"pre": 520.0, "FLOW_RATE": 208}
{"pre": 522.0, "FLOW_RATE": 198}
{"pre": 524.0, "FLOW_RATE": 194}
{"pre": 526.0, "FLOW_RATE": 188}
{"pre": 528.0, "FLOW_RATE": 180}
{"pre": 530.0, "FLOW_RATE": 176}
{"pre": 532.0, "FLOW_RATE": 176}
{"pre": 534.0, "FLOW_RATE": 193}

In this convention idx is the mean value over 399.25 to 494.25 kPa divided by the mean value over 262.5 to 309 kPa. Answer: 0.8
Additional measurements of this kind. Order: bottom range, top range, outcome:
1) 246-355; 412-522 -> 0.86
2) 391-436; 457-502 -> 1.37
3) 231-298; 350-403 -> 1.06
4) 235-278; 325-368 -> 1.06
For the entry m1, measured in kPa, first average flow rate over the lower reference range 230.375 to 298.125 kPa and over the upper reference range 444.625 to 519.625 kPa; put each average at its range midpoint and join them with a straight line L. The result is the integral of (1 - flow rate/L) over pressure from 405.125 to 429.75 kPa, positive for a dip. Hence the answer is 9.2 kPa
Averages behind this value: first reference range 179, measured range 116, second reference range 189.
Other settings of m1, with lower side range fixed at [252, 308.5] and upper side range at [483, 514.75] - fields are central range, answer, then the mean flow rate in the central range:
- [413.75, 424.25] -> 5.0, 98.3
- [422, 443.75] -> 8.6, 113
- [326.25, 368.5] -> 1.0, 185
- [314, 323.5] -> -1.5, 220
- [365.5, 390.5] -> -1.3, 198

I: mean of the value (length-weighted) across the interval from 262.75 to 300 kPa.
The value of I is 189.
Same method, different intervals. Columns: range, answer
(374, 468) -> 162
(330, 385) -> 188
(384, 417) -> 170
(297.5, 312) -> 221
